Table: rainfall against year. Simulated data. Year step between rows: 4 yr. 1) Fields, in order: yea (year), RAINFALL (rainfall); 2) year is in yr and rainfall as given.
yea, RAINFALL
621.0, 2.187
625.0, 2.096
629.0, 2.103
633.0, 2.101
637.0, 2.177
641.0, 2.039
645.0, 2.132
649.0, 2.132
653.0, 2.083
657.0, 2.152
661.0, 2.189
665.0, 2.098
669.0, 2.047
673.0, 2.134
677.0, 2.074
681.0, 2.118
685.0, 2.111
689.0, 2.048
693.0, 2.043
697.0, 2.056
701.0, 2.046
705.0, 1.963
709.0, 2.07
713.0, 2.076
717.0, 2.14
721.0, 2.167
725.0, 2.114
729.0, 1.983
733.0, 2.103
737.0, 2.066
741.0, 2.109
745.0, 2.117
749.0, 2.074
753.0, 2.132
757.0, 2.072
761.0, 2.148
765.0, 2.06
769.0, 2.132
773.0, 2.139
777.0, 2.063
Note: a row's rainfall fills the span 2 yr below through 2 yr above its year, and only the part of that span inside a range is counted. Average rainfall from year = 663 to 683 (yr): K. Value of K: 2.09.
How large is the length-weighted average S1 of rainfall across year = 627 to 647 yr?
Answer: 2.11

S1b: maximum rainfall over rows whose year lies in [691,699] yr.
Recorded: 2.056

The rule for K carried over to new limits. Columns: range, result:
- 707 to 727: 2.11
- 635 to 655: 2.11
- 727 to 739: 2.05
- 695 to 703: 2.05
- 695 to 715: 2.04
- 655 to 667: 2.15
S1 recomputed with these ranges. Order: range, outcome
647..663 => 2.14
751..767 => 2.1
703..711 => 2.02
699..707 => 2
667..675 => 2.09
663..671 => 2.07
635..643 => 2.11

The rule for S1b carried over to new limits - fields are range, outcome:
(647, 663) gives 2.189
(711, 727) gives 2.167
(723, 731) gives 2.114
